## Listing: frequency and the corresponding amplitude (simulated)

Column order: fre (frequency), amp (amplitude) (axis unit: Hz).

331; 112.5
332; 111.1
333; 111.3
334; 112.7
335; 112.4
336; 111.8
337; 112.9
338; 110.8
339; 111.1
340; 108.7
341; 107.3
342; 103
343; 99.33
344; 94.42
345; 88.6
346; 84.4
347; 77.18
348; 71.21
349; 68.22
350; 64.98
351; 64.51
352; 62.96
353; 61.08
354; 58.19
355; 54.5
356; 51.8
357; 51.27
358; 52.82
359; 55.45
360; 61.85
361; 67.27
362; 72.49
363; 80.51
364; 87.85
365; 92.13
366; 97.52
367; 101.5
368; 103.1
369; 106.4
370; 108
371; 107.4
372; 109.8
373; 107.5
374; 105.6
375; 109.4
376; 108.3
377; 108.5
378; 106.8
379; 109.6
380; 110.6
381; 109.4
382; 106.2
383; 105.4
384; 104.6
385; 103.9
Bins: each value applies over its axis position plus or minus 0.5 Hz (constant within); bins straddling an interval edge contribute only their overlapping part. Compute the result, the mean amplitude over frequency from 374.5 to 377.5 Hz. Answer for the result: 109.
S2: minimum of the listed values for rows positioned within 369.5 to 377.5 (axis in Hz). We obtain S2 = 105.6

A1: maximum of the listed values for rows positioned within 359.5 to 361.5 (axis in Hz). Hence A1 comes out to 67.27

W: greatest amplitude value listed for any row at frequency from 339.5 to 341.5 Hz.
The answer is 108.7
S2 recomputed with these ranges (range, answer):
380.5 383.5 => 105.4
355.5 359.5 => 51.27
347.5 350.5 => 64.98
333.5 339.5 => 110.8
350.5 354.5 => 58.19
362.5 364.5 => 80.51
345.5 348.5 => 71.21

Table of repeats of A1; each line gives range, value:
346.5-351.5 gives 77.18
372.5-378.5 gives 109.4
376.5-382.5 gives 110.6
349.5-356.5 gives 64.98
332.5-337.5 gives 112.9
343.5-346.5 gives 94.42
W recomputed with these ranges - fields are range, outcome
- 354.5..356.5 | 54.5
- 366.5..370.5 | 108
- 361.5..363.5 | 80.51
